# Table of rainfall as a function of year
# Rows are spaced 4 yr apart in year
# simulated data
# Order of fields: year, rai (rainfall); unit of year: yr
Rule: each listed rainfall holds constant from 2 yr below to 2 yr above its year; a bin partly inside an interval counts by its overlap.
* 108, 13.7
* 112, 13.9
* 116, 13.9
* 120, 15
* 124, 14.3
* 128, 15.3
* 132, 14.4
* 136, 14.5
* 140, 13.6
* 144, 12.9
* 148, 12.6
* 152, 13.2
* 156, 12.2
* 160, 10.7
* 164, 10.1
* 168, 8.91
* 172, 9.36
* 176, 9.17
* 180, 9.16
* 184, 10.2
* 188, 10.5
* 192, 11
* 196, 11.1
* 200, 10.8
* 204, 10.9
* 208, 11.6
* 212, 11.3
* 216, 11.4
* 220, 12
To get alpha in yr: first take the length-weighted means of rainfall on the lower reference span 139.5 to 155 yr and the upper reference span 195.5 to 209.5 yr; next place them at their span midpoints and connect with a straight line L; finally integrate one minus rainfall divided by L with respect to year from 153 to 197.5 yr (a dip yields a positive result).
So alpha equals 6.4 yr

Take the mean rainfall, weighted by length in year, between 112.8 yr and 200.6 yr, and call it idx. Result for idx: 12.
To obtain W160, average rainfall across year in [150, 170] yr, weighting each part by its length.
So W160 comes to 11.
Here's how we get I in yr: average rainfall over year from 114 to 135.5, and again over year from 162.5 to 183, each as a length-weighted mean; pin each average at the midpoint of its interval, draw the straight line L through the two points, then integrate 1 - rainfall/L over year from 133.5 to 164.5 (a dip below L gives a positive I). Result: -1.73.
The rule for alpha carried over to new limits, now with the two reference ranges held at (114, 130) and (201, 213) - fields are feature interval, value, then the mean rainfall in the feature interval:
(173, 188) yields 3.23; 9.63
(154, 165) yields 1.71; 11.1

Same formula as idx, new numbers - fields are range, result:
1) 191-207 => 11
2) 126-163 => 13.2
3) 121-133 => 14.7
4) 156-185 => 9.81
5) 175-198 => 10.2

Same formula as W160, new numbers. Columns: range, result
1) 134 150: 13.4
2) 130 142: 14.2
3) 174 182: 9.16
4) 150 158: 12.7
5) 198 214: 11.2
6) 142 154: 12.9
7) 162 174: 9.46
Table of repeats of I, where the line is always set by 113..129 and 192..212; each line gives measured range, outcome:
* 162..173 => 2.7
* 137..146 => 0.2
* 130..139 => -0.3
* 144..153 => 0.3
